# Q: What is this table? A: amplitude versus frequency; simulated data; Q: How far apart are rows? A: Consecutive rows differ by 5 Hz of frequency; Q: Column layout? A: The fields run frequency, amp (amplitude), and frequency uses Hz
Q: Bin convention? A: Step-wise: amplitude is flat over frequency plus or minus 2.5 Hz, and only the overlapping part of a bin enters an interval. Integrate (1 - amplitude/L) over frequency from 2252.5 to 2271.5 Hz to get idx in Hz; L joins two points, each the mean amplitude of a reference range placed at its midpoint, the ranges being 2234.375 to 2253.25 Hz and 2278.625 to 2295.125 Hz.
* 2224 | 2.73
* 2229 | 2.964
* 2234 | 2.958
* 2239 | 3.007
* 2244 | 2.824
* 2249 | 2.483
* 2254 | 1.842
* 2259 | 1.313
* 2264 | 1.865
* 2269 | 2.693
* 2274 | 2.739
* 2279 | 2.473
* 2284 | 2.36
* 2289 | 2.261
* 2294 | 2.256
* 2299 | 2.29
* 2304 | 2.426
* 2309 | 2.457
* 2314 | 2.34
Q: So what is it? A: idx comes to 4.5 Hz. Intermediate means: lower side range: 2.71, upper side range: 2.33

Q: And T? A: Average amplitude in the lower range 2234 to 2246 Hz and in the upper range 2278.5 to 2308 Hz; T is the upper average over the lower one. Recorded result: 0.8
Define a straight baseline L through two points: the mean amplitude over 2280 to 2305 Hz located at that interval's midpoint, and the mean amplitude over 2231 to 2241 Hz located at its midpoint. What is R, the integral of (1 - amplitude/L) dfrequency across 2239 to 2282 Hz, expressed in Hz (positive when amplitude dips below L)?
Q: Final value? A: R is 5.8 Hz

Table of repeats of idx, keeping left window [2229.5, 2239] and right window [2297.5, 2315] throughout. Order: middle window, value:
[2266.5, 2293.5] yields 1.2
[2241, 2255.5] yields 2.1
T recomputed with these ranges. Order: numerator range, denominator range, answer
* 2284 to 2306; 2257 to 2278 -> 1.05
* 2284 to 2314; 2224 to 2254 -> 0.85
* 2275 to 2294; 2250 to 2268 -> 1.30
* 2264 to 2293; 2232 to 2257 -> 0.94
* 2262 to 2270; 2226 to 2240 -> 0.75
